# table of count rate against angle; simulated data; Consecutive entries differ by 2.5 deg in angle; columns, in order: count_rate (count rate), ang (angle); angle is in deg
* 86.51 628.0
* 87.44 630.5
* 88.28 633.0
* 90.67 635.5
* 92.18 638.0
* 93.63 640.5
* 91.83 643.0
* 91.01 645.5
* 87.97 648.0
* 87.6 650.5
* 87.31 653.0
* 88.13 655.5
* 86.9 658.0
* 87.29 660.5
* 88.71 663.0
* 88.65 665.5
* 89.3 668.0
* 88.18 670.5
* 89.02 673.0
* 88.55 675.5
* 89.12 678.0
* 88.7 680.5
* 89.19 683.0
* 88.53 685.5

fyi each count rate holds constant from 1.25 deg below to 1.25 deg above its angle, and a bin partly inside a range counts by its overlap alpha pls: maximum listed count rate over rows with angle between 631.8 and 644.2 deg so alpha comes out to 93.63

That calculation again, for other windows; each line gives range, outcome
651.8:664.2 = 88.71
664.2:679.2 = 89.3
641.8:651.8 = 91.83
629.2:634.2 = 88.28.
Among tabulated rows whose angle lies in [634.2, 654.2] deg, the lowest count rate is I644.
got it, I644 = 87.31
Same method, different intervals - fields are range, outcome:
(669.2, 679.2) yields 88.18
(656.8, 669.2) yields 86.9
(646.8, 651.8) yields 87.6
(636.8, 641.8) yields 92.18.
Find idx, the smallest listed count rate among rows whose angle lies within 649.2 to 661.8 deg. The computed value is 86.9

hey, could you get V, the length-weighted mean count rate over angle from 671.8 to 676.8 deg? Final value 88.8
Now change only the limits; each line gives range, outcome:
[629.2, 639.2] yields 89.6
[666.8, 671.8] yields 88.7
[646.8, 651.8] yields 87.8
